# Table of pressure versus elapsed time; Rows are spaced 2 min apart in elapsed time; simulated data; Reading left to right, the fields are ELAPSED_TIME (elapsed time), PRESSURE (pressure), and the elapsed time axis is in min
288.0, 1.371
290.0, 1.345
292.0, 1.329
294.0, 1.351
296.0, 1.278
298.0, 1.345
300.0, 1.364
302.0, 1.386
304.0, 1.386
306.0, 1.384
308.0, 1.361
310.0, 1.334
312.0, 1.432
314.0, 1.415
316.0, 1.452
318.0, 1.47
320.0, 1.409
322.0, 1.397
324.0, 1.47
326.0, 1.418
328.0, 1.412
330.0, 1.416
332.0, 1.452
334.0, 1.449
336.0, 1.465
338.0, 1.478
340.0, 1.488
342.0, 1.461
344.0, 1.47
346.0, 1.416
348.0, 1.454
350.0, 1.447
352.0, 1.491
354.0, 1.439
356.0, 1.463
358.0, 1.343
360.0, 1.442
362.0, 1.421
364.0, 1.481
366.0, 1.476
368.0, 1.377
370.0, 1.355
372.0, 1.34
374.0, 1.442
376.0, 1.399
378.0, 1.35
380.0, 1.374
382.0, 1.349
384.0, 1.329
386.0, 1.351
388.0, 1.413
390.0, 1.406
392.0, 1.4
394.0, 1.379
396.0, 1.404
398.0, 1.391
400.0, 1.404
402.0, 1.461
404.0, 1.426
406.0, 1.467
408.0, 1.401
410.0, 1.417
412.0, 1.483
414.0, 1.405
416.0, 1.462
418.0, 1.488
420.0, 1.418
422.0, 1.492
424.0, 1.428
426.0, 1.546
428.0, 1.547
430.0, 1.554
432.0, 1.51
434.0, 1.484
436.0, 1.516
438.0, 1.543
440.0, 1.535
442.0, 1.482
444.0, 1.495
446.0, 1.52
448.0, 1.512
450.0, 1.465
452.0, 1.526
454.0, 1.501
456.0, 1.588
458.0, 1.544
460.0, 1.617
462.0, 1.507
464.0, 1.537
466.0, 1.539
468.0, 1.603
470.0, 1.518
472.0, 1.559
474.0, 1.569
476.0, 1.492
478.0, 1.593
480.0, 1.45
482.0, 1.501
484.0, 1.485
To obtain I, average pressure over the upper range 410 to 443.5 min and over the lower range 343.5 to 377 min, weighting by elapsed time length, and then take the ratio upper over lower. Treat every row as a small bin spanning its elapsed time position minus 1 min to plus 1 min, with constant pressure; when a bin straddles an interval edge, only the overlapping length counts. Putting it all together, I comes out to 1.05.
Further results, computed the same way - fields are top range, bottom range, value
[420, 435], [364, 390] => 1.09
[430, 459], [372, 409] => 1.09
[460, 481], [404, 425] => 1.07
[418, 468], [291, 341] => 1.08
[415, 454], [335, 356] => 1.03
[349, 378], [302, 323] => 1.01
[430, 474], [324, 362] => 1.06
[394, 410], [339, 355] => 0.97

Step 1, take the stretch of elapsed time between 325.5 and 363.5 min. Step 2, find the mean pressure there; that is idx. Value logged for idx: 1.44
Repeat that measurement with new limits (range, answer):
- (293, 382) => 1.41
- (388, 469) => 1.48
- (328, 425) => 1.42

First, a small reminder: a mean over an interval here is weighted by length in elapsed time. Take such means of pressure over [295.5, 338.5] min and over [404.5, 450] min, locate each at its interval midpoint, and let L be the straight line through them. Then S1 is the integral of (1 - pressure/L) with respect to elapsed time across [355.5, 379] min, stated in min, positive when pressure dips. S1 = 0.6 min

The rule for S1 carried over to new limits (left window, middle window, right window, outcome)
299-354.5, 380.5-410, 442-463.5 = 1.6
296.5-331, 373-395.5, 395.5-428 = 0.8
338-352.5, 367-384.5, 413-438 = 1.2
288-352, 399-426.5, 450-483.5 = 0.8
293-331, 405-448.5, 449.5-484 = 0.4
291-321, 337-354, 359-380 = -0.8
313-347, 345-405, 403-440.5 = 2.2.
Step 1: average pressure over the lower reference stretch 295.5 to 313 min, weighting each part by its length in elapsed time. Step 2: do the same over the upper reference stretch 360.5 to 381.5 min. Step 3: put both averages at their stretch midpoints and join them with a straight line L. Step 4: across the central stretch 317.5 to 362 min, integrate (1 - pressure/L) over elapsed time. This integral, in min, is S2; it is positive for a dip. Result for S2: -1.9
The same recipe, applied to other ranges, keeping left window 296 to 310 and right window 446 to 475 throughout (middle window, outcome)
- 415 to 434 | 0.1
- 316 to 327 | -0.4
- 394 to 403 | 0.4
